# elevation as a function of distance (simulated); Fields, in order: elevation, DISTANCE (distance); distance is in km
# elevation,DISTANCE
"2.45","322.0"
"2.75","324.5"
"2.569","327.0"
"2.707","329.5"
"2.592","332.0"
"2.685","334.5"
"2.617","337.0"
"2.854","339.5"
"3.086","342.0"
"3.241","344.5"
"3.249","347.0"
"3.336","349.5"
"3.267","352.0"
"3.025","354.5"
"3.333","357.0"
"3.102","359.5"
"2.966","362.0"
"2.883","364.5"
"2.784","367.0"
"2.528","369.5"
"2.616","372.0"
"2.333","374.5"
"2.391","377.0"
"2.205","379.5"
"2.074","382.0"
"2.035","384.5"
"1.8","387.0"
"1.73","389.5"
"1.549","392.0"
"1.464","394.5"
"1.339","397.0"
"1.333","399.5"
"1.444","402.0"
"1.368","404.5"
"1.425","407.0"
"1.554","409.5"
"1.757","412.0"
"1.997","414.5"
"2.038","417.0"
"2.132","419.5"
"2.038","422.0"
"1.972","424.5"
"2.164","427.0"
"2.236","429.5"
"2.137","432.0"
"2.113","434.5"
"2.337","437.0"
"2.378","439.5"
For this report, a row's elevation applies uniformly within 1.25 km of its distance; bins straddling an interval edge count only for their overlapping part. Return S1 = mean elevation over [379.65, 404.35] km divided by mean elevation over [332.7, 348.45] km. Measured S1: 0.6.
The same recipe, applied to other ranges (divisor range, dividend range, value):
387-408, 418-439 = 1.45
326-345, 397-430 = 0.64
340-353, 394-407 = 0.43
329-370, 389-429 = 0.58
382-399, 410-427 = 1.19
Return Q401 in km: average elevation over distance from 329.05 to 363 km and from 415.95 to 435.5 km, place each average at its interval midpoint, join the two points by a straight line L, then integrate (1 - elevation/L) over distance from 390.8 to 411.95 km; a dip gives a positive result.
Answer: 8.2 km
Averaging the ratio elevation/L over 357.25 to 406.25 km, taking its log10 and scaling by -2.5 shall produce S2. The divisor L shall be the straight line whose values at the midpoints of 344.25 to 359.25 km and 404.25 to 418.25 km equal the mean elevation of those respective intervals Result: 0.19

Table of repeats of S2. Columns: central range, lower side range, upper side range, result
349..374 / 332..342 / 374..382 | -0.195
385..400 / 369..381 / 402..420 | 0.302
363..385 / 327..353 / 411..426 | 0.040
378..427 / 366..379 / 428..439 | 0.316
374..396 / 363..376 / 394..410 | 0.069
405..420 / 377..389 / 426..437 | 0.196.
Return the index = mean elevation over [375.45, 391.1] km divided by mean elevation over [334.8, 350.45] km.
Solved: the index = 0.7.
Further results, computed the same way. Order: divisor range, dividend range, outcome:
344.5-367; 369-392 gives 0.69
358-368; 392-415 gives 0.51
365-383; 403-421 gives 0.72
